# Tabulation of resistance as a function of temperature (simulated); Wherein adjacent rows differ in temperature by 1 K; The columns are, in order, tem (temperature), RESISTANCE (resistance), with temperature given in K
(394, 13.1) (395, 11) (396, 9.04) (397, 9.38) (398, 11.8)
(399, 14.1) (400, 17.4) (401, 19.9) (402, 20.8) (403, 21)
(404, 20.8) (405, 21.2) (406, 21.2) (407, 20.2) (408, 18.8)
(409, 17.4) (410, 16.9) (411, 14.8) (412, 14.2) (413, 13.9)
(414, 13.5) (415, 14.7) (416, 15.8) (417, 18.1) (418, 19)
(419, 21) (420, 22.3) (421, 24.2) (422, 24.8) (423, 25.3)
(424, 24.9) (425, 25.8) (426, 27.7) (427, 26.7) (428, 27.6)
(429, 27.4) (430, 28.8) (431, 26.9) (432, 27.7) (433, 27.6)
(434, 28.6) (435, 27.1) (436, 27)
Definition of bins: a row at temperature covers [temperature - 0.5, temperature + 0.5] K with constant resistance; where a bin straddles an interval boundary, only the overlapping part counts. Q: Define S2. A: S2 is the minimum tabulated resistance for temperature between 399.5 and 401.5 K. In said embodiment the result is 17.4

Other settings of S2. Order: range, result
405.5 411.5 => 14.8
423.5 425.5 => 24.9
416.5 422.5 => 18.1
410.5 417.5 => 13.5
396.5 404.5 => 9.38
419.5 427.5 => 22.3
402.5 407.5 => 20.2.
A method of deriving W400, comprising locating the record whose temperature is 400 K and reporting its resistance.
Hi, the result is 17.4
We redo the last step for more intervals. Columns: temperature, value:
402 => 20.8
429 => 27.4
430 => 28.8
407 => 20.2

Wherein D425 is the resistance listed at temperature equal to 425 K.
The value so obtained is 25.8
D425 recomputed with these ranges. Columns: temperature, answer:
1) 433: 27.6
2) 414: 13.5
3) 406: 21.2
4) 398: 11.8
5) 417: 18.1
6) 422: 24.8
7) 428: 27.6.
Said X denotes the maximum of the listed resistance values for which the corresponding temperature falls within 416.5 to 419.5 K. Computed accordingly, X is 21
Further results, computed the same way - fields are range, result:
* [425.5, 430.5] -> 28.8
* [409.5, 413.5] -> 16.9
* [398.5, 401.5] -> 19.9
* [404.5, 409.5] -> 21.2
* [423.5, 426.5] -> 27.7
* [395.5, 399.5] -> 14.1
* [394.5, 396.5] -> 11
